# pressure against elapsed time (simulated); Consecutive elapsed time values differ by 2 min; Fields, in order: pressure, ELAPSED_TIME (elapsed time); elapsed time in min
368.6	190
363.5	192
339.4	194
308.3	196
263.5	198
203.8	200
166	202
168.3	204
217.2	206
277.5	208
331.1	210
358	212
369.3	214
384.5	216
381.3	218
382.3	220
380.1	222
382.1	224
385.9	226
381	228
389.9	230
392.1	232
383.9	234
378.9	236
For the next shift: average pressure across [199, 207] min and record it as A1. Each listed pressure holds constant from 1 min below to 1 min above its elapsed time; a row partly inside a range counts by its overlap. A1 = 189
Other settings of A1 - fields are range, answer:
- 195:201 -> 259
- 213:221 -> 379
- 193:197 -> 324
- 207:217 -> 344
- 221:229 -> 382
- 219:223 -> 381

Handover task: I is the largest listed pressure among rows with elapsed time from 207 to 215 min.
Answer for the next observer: 369.3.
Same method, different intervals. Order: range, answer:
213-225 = 384.5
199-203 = 203.8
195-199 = 308.3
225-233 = 392.1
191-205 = 363.5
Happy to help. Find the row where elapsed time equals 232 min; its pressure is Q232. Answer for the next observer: 392.1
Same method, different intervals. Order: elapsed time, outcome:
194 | 339.4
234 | 383.9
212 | 358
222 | 380.1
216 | 384.5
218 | 381.3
